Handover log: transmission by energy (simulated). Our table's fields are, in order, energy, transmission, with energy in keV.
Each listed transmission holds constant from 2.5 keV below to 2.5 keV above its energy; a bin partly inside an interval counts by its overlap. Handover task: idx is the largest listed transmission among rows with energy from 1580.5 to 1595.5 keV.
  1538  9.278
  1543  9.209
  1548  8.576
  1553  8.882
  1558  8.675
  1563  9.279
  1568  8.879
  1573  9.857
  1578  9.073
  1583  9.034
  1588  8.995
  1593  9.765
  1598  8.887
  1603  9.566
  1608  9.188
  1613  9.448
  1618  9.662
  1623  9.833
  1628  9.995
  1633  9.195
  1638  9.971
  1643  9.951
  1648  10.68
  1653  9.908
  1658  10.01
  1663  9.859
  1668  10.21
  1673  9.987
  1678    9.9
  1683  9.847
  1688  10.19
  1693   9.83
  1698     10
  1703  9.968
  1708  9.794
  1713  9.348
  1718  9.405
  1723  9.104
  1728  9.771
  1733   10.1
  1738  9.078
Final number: 9.765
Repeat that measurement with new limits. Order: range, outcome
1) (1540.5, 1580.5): 9.857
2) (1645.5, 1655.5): 10.68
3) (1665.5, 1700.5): 10.21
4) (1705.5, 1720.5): 9.794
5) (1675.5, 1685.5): 9.9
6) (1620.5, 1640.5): 9.995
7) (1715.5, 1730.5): 9.771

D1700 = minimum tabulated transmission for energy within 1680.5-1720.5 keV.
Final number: 9.348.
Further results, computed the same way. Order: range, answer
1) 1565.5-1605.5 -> 8.879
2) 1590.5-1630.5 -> 8.887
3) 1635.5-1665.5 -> 9.859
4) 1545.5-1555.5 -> 8.576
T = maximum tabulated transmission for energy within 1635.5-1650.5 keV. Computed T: 10.68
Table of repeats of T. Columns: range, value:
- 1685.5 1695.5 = 10.19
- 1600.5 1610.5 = 9.566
